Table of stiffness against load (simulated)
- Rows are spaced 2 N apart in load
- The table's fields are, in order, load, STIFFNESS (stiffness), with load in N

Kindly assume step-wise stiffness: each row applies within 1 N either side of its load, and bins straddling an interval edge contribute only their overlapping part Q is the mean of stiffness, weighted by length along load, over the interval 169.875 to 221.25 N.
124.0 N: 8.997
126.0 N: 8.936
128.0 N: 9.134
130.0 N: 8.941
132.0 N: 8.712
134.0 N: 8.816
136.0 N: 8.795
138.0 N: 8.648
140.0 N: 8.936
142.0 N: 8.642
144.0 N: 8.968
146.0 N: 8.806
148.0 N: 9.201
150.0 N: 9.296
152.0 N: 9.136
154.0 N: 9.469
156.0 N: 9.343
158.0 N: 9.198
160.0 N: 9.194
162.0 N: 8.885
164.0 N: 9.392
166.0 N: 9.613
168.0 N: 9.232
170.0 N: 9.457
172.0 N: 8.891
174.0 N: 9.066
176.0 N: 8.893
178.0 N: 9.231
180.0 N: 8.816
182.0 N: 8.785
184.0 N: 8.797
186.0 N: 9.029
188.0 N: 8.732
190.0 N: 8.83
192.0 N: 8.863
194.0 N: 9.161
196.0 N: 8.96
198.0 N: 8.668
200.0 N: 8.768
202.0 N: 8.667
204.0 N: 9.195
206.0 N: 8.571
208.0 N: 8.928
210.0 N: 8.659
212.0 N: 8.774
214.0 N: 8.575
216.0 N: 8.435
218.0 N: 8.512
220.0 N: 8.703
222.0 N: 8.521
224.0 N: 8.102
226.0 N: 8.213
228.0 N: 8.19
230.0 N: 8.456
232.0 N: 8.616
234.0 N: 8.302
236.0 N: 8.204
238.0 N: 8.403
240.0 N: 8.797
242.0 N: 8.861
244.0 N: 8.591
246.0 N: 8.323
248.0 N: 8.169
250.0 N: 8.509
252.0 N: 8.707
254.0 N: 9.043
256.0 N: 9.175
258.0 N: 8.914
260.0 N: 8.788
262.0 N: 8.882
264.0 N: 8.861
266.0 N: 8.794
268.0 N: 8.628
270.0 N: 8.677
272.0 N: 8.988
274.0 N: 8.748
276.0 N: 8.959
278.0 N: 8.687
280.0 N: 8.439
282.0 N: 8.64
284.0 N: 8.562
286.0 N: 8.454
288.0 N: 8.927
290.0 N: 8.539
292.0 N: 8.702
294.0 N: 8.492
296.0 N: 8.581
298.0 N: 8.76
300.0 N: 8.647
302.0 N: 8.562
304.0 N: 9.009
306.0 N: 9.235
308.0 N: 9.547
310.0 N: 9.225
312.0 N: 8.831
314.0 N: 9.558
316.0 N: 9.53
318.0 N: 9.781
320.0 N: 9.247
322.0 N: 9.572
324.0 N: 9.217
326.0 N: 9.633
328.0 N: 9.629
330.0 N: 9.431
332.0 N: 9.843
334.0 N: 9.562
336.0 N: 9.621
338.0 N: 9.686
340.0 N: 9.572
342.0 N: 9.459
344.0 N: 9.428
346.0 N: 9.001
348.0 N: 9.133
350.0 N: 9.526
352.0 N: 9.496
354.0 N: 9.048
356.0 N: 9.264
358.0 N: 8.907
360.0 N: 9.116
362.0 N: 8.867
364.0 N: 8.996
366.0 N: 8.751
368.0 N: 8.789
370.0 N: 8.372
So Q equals 8.83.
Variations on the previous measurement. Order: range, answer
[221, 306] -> 8.64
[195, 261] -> 8.62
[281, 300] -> 8.63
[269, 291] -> 8.69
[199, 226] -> 8.63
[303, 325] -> 9.34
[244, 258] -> 8.67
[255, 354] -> 9.08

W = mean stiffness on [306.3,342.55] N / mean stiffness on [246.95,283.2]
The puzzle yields 1.08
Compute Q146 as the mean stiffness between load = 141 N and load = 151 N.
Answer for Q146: 8.98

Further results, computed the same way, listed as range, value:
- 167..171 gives 9.34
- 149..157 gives 9.31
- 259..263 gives 8.84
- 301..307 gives 8.94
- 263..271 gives 8.74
